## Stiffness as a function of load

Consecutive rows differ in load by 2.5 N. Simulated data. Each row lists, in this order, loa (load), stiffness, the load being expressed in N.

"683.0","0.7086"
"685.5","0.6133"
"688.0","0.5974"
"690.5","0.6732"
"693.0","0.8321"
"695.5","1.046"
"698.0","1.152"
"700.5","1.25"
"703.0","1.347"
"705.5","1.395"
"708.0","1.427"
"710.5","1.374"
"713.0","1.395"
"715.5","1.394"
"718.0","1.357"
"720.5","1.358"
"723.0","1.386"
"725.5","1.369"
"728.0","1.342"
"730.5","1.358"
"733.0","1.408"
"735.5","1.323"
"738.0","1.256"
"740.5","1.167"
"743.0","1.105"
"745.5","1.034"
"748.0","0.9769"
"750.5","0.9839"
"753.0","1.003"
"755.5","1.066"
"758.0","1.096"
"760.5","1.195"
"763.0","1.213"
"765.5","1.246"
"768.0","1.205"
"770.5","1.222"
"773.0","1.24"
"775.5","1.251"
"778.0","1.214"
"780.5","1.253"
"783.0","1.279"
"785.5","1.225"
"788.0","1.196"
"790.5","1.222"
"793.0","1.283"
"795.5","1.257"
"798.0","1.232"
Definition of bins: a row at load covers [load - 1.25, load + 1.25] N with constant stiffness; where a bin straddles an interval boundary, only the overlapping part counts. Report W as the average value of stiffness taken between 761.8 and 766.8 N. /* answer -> 1.23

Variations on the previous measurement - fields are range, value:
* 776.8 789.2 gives 1.23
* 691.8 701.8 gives 1.07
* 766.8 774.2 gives 1.22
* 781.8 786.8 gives 1.25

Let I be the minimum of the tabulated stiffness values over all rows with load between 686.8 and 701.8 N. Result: 0.5974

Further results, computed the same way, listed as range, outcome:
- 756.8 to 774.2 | 1.096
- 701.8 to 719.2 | 1.347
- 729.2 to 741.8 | 1.167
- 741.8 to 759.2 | 0.9769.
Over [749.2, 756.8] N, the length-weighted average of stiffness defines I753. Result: 1.02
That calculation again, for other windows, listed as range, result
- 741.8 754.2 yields 1.02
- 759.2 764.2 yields 1.2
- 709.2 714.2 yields 1.38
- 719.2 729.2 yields 1.36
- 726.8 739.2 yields 1.34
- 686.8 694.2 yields 0.701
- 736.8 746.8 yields 1.14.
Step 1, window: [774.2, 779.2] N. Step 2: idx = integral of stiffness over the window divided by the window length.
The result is 1.23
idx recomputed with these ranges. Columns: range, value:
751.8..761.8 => 1.09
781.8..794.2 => 1.24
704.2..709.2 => 1.41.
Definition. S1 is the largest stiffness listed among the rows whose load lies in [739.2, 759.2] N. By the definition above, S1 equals 1.167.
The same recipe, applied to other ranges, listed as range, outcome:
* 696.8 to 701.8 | 1.25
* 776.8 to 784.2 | 1.279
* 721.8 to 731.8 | 1.386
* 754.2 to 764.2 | 1.213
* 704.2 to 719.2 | 1.427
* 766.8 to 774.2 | 1.24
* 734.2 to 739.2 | 1.323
